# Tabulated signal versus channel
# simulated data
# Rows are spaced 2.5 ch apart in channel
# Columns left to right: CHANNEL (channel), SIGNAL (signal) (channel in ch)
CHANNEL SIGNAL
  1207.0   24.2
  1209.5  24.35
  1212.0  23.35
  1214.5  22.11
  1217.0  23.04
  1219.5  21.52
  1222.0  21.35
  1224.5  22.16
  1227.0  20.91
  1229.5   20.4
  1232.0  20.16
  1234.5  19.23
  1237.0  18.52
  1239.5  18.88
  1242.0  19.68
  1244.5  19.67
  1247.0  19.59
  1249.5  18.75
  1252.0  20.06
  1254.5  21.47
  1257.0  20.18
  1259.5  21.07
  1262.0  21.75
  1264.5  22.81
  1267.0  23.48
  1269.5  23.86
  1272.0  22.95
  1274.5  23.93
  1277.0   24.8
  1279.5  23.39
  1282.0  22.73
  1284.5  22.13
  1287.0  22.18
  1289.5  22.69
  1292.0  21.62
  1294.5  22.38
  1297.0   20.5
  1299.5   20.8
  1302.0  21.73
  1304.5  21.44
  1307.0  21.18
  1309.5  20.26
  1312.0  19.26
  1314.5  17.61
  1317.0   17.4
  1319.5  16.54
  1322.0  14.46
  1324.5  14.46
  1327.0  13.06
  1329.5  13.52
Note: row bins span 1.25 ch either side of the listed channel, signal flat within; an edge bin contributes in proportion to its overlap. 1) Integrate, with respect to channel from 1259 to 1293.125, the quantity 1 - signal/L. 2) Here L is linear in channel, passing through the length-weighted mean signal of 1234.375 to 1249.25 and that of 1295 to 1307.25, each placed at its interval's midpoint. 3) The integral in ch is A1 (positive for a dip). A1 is -4.2 ch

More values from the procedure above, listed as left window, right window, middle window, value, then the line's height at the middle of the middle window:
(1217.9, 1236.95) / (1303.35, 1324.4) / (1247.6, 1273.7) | -2.5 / 19.8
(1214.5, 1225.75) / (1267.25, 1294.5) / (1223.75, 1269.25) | 3.9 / 22.5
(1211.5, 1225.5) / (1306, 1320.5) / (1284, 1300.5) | -1.9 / 19.5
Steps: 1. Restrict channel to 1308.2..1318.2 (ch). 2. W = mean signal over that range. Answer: 18.7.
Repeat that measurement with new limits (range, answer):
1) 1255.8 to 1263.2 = 21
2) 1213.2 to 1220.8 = 22.2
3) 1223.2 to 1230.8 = 21.2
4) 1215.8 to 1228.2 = 21.8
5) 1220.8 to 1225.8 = 21.8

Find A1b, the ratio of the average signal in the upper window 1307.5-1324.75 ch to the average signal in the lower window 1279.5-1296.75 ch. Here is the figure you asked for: 0.8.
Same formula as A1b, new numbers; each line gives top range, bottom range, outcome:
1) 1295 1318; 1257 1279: 0.88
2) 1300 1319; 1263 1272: 0.85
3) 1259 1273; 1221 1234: 1.09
